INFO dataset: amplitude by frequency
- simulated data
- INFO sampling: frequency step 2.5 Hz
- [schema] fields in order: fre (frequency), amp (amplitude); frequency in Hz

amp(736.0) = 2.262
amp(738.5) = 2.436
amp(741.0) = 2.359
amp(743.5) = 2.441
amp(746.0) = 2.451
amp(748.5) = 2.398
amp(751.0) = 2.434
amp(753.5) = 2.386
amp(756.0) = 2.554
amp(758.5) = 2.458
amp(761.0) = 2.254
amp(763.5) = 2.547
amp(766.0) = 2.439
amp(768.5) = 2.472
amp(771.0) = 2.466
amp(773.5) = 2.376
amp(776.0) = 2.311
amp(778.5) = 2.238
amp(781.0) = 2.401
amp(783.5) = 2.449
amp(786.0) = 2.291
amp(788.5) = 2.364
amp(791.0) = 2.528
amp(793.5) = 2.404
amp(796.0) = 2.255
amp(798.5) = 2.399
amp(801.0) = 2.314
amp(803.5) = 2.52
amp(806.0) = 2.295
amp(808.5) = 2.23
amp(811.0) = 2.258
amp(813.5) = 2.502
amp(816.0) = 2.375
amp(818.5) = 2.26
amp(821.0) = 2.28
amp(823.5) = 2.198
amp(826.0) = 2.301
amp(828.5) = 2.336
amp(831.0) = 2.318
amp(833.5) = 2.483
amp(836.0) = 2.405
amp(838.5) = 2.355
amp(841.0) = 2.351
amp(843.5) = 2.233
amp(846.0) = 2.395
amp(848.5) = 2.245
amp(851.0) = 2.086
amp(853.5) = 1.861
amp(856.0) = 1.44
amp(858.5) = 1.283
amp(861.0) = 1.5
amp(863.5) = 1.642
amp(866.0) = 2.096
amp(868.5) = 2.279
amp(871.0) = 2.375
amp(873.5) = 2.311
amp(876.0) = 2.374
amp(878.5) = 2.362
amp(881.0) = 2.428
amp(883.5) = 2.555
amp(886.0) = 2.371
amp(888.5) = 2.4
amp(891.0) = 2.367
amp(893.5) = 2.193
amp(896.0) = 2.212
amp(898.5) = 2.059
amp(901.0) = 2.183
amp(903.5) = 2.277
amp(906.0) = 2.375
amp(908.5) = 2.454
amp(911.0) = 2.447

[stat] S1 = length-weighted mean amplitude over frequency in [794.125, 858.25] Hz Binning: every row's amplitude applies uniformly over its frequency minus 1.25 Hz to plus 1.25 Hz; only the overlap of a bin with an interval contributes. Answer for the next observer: 2.25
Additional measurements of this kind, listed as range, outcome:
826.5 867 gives 2.07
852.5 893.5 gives 2.11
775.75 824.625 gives 2.34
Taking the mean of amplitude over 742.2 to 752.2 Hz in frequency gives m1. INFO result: 2.43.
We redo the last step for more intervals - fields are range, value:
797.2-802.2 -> 2.36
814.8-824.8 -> 2.28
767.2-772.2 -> 2.47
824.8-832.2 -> 2.32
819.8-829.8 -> 2.28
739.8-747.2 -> 2.42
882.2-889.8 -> 2.44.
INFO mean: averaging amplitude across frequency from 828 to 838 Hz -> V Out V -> 2.39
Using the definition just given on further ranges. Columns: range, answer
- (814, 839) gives 2.34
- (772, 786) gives 2.35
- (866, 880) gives 2.32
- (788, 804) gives 2.39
